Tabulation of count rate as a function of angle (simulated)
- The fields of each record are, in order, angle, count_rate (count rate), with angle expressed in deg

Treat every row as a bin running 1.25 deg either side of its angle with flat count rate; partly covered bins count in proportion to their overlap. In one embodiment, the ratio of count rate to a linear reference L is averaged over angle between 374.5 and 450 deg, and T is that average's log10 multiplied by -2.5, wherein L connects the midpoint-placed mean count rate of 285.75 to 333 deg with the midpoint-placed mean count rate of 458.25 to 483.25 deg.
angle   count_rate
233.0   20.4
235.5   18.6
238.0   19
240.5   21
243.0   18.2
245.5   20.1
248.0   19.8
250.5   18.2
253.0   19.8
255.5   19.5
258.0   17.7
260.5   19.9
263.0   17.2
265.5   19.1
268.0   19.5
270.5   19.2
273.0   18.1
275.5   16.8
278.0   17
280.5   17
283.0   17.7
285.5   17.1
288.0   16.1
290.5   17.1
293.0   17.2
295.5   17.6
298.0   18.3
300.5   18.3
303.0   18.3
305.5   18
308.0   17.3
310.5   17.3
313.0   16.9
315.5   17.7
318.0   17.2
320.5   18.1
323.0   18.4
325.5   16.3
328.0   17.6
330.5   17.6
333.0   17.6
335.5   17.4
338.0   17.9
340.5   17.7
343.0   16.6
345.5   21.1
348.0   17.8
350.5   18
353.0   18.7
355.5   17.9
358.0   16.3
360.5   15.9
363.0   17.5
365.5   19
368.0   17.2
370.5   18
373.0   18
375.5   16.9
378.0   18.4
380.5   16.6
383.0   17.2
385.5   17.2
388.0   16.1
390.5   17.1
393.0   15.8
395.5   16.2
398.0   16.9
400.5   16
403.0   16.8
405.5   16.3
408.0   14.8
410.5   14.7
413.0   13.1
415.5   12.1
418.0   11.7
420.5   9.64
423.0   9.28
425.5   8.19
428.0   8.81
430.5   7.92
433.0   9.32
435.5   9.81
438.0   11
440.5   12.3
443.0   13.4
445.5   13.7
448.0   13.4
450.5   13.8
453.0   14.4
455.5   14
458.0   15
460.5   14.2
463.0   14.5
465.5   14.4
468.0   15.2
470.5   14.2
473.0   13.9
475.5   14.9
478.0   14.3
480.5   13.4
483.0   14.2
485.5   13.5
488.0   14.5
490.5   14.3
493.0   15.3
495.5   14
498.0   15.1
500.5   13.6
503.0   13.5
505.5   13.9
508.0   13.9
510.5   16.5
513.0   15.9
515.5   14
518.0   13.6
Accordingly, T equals 0.140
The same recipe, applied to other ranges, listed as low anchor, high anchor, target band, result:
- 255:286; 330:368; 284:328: 0.03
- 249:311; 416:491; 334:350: -0.13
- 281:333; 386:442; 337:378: -0.16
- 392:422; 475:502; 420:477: 0.15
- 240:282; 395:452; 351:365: -0.16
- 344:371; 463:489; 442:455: 0.10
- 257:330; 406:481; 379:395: -0.15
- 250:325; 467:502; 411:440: 0.44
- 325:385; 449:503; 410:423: 0.33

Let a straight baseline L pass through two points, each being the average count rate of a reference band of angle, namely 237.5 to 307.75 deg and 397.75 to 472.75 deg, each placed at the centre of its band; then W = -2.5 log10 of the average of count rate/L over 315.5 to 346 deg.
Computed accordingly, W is -0.09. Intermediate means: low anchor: 18.3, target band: 17.7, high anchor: 12.9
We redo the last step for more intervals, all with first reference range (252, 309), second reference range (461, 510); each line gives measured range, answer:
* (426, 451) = 0.33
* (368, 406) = -0.06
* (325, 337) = -0.02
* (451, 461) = 0.03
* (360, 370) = -0.07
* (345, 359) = -0.09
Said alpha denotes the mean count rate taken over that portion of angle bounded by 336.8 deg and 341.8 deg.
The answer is 17.8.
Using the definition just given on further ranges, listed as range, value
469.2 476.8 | 14.3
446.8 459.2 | 14.1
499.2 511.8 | 14.3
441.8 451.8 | 13.6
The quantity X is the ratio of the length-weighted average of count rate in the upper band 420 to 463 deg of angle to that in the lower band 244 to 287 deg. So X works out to 0.64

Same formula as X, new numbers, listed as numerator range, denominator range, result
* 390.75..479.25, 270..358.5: 0.75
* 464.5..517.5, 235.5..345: 0.80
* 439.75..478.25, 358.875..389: 0.81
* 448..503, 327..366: 0.80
